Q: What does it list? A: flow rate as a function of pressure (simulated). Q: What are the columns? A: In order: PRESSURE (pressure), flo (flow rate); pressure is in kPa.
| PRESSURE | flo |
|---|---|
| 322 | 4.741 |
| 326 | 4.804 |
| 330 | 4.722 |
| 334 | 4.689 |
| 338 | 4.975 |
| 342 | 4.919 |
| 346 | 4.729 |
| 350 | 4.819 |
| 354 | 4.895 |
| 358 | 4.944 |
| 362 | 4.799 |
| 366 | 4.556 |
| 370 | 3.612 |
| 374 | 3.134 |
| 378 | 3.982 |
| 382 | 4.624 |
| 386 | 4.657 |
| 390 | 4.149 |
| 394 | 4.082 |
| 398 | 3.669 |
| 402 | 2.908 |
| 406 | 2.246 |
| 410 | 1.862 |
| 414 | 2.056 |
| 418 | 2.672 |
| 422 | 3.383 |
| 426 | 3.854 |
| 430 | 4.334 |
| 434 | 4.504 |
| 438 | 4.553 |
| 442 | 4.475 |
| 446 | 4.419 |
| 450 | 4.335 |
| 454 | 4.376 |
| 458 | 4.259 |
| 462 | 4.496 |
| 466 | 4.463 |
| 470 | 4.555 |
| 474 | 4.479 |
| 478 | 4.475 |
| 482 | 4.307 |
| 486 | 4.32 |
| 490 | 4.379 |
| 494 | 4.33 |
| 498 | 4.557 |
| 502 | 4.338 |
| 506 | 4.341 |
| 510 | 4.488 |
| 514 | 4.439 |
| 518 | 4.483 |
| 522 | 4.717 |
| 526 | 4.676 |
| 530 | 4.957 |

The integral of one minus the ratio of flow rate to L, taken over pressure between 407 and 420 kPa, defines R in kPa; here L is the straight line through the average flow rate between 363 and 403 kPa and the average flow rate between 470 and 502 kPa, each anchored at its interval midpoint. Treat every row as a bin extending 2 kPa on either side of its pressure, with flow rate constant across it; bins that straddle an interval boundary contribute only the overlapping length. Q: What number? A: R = 6.04 kPa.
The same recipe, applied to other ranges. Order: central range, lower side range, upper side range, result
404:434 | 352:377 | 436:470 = 9.3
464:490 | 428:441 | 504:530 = 0.5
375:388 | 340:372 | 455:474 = 0.8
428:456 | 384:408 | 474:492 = -2.8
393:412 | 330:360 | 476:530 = 7.3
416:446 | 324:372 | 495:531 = 4.0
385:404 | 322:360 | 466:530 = 3.5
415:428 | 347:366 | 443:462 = 3.8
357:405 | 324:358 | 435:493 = 6.8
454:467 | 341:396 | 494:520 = 0.1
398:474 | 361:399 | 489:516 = 8.6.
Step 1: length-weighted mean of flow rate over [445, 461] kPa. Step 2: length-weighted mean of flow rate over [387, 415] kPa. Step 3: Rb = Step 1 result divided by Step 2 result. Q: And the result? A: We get 1.4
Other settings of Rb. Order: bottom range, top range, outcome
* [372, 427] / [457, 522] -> 1.32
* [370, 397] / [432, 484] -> 1.10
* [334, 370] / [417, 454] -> 0.87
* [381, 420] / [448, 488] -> 1.35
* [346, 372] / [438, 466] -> 0.96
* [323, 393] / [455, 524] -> 0.98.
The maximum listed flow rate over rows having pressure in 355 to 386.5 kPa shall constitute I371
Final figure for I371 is 4.944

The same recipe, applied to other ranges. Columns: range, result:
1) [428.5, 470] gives 4.555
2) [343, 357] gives 4.895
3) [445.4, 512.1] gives 4.557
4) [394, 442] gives 4.553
